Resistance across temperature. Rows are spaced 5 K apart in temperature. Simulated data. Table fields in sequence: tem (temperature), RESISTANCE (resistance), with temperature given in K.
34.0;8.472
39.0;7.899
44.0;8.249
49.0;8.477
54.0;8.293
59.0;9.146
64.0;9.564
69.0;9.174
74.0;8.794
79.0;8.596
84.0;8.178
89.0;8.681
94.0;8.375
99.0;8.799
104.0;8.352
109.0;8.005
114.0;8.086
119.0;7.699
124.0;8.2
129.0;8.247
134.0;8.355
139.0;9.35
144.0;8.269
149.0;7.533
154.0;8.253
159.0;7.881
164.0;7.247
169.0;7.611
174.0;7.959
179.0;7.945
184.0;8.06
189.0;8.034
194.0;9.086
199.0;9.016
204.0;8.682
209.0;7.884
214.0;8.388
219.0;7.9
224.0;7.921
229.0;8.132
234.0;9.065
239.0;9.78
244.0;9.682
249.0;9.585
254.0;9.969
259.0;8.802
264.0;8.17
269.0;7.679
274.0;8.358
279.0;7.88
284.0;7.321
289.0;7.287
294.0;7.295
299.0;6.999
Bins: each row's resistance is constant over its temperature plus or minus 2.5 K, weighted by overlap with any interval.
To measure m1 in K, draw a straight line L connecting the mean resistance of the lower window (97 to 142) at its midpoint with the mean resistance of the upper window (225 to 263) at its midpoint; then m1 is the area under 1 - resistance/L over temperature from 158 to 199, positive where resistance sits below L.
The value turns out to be 3.3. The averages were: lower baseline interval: 8.34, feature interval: 8.04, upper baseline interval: 9.19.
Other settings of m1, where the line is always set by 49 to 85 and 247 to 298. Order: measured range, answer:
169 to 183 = 1.0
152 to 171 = 1.8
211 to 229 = 0.6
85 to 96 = 0.3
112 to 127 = 1.1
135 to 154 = 0.5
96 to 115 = 0.8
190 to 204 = -0.8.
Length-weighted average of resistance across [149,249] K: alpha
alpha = 8.35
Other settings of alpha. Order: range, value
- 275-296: 7.51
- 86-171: 8.18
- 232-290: 8.66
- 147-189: 7.83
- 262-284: 7.94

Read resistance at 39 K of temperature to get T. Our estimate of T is 7.899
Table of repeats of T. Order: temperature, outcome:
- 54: 8.293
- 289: 7.287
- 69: 9.174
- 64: 9.564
